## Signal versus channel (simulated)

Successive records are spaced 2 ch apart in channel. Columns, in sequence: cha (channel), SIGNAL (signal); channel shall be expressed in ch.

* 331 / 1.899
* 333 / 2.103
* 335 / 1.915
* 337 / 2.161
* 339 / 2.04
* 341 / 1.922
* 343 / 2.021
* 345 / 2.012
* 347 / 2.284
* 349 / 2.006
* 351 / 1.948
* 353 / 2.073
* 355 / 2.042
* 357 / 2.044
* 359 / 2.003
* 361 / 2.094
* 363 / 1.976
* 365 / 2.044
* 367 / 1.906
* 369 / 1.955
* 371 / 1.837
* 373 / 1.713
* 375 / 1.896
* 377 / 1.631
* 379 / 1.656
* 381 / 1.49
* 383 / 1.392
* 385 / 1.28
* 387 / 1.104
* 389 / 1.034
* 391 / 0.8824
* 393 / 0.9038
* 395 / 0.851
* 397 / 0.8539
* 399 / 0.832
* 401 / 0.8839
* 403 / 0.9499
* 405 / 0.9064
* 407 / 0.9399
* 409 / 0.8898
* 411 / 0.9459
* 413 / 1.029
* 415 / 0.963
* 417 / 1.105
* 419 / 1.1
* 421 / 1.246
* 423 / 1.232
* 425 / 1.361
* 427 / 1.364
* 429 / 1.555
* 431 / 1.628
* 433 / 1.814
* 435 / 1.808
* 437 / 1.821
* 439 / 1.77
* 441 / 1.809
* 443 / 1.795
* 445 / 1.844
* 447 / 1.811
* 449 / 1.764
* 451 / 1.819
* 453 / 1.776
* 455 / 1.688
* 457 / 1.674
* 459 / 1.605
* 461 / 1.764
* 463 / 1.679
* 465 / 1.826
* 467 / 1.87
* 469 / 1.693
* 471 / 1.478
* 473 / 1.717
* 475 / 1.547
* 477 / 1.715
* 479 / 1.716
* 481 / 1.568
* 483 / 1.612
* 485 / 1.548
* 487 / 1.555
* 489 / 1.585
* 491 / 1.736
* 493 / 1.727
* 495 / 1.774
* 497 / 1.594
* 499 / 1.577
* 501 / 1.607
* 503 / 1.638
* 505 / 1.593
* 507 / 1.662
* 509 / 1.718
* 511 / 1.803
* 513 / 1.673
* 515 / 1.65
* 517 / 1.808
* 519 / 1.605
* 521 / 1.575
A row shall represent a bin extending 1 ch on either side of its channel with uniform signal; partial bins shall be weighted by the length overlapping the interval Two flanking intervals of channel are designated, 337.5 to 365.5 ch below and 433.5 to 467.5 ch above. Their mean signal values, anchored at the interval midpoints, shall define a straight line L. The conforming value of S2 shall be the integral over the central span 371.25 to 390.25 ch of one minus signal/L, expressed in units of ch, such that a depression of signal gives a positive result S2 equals 4.7 ch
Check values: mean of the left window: 2.04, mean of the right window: 1.77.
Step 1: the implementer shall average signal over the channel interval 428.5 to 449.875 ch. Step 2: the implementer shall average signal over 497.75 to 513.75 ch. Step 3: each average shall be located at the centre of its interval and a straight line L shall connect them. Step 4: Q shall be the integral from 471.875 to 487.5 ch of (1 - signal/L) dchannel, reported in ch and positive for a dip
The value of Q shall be 0.7 ch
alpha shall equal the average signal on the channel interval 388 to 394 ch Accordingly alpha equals 0.94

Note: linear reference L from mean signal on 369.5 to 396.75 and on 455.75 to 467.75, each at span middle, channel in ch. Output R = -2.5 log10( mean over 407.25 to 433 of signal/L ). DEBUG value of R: 0.25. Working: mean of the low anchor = 1.36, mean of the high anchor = 1.73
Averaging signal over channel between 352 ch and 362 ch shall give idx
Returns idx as 2.05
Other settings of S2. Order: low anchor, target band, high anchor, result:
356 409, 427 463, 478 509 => -4.6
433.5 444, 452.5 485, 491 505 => 0.9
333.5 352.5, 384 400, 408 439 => 6.4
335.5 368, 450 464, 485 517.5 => 0.5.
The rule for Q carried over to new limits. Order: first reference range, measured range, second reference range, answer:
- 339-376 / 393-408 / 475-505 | 7.9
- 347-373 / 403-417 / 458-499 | 6.8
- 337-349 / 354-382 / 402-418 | -3.8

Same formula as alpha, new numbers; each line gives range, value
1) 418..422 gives 1.17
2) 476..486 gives 1.63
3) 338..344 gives 1.99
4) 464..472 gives 1.72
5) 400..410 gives 0.914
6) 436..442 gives 1.8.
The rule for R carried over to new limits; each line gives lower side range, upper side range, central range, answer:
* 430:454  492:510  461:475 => 0.017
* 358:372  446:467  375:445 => 0.405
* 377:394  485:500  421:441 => -0.125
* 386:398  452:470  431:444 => -0.221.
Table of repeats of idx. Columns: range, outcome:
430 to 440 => 1.77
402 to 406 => 0.928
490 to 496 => 1.75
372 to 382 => 1.68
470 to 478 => 1.61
